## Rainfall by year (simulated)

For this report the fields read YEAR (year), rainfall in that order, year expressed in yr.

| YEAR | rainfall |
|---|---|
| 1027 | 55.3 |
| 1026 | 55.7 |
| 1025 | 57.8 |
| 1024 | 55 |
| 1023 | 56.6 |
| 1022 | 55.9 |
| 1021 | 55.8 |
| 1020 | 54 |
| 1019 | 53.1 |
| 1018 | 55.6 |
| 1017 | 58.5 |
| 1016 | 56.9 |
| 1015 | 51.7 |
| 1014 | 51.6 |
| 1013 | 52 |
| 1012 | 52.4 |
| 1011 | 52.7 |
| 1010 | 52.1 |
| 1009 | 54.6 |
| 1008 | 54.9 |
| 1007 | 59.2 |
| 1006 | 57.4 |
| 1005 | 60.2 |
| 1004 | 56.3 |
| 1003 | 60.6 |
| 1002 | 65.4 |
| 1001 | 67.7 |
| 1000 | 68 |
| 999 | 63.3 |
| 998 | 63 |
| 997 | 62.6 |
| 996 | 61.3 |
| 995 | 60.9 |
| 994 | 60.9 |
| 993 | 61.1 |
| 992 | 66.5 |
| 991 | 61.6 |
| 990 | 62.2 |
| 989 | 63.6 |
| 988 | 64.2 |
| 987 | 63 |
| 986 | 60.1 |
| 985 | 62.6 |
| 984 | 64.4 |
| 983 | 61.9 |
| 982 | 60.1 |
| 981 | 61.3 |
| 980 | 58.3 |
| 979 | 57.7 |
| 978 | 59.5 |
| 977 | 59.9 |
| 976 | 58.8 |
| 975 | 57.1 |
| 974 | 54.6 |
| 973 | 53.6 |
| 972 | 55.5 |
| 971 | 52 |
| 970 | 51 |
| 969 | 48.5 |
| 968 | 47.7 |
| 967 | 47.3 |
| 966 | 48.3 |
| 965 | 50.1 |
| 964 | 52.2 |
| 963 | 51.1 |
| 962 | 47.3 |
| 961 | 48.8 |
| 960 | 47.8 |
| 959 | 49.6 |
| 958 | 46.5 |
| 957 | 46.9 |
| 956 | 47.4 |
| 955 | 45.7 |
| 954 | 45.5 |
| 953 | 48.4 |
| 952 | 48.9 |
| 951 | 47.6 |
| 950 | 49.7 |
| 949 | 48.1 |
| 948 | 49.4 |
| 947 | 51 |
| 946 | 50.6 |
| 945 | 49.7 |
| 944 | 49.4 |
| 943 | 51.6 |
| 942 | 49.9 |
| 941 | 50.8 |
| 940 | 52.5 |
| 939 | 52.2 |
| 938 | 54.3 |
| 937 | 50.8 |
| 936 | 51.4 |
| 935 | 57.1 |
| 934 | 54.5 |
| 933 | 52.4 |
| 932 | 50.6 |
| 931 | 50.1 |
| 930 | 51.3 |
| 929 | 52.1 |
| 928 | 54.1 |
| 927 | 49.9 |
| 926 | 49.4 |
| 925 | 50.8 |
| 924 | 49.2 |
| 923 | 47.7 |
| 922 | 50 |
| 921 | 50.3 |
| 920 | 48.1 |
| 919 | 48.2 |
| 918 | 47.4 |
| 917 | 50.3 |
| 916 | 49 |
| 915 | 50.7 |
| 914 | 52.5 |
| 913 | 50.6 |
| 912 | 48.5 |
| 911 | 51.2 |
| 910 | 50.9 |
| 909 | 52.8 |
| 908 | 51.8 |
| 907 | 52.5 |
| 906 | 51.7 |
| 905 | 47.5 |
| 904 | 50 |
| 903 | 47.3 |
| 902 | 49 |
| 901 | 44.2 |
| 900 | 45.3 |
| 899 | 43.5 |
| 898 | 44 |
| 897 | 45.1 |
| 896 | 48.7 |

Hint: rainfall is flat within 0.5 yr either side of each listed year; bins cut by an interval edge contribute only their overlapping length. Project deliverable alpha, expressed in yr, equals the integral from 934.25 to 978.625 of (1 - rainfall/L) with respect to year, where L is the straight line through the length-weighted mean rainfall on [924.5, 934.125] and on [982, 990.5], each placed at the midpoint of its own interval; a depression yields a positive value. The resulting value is 4.5 yr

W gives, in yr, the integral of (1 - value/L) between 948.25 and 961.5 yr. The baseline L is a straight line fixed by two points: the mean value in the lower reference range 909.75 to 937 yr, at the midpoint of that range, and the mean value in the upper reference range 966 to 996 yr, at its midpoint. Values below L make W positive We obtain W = 1.7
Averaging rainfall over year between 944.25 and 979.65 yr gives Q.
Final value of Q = 50.7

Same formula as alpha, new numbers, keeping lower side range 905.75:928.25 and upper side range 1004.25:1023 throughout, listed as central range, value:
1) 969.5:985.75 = -1.5 yr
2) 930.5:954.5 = 0.4 yr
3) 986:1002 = -2.7 yr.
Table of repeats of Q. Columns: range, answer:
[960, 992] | 56.3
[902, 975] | 50.2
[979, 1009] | 61.6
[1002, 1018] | 55.7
